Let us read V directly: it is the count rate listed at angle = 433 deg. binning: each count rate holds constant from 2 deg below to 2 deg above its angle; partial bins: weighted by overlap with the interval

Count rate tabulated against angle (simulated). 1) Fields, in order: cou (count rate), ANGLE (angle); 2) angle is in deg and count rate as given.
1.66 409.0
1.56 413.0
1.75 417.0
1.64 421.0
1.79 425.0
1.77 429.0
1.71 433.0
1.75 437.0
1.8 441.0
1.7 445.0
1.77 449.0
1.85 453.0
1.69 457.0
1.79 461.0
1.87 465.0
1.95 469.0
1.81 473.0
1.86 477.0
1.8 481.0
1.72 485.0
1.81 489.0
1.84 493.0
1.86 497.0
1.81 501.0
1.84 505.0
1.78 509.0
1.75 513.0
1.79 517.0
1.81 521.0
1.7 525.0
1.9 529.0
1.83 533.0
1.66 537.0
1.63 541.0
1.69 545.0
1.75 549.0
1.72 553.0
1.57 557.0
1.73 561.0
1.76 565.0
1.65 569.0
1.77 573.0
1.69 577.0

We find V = 1.71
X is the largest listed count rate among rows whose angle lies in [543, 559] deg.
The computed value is 1.75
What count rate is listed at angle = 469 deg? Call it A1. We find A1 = 1.95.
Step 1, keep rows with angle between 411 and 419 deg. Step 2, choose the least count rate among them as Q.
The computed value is 1.56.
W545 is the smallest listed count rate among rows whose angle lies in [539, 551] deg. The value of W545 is 1.63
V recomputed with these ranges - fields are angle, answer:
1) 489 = 1.81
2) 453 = 1.85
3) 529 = 1.9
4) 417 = 1.75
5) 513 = 1.75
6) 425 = 1.79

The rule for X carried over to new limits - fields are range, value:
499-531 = 1.9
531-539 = 1.83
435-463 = 1.85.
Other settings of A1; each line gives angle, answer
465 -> 1.87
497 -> 1.86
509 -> 1.78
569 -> 1.65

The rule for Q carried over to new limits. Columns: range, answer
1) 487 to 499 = 1.81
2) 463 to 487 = 1.72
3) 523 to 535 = 1.7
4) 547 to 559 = 1.57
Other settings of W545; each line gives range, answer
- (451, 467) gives 1.69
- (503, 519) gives 1.75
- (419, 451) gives 1.64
